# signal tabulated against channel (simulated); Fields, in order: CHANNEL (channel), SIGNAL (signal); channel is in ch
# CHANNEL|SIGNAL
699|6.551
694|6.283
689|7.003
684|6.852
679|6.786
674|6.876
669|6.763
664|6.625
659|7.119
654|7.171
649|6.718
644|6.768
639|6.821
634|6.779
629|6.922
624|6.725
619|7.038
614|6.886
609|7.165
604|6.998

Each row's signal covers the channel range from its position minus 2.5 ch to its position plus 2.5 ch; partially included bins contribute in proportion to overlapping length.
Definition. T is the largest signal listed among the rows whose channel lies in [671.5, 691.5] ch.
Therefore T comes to 7.003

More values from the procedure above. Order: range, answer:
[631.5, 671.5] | 7.171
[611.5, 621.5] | 7.038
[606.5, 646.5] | 7.165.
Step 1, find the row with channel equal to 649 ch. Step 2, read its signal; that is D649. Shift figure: 6.718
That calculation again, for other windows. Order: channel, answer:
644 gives 6.768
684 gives 6.852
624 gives 6.725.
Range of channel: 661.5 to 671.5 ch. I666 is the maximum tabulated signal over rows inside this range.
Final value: 6.763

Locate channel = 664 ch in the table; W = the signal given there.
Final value 6.625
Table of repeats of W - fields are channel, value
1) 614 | 6.886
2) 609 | 7.165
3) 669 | 6.763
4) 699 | 6.551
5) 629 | 6.922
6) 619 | 7.038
